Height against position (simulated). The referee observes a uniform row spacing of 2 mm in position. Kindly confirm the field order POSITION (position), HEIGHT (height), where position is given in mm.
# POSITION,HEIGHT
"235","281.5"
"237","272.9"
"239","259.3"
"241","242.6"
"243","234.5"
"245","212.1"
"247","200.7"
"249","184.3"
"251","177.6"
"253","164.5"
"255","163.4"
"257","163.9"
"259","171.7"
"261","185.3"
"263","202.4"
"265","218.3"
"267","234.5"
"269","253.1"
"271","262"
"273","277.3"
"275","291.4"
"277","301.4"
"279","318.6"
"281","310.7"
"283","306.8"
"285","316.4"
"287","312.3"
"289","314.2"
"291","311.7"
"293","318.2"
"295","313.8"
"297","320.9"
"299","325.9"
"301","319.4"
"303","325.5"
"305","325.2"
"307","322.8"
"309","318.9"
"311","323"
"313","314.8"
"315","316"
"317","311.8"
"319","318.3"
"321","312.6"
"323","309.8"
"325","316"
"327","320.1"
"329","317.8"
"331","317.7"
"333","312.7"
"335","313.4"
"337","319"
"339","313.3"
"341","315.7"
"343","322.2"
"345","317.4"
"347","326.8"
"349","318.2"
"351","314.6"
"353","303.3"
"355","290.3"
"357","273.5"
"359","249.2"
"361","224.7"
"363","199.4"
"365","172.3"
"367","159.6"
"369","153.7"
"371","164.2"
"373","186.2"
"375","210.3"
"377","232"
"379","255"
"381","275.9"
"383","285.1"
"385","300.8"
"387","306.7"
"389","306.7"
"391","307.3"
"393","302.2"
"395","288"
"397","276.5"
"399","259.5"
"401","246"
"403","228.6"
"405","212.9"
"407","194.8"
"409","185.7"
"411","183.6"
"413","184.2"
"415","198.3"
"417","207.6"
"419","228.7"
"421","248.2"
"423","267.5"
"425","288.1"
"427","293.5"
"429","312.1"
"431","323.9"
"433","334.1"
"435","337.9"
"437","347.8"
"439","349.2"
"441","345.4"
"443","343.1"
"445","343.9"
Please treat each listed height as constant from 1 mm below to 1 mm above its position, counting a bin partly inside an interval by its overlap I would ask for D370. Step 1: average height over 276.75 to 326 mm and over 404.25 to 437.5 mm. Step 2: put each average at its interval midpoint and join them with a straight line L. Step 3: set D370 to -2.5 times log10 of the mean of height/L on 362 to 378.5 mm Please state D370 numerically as 0.44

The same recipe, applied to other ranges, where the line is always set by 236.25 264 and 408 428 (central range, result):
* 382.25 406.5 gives -0.22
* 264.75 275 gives -0.24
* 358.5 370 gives 0.15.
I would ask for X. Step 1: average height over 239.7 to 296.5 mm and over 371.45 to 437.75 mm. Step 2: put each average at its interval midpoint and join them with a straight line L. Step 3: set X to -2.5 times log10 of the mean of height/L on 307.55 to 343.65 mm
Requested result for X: -0.24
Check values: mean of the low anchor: 249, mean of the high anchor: 260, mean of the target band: 316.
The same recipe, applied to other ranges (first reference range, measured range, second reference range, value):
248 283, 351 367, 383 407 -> 0.07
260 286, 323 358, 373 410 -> -0.19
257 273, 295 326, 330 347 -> -0.14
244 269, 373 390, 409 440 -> -0.07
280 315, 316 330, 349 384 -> -0.10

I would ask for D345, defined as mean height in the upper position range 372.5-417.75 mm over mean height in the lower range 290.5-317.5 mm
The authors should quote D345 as 0.8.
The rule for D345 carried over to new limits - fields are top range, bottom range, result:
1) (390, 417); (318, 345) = 0.74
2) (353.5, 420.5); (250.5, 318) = 0.85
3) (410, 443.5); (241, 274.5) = 1.35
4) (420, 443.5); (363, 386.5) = 1.44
